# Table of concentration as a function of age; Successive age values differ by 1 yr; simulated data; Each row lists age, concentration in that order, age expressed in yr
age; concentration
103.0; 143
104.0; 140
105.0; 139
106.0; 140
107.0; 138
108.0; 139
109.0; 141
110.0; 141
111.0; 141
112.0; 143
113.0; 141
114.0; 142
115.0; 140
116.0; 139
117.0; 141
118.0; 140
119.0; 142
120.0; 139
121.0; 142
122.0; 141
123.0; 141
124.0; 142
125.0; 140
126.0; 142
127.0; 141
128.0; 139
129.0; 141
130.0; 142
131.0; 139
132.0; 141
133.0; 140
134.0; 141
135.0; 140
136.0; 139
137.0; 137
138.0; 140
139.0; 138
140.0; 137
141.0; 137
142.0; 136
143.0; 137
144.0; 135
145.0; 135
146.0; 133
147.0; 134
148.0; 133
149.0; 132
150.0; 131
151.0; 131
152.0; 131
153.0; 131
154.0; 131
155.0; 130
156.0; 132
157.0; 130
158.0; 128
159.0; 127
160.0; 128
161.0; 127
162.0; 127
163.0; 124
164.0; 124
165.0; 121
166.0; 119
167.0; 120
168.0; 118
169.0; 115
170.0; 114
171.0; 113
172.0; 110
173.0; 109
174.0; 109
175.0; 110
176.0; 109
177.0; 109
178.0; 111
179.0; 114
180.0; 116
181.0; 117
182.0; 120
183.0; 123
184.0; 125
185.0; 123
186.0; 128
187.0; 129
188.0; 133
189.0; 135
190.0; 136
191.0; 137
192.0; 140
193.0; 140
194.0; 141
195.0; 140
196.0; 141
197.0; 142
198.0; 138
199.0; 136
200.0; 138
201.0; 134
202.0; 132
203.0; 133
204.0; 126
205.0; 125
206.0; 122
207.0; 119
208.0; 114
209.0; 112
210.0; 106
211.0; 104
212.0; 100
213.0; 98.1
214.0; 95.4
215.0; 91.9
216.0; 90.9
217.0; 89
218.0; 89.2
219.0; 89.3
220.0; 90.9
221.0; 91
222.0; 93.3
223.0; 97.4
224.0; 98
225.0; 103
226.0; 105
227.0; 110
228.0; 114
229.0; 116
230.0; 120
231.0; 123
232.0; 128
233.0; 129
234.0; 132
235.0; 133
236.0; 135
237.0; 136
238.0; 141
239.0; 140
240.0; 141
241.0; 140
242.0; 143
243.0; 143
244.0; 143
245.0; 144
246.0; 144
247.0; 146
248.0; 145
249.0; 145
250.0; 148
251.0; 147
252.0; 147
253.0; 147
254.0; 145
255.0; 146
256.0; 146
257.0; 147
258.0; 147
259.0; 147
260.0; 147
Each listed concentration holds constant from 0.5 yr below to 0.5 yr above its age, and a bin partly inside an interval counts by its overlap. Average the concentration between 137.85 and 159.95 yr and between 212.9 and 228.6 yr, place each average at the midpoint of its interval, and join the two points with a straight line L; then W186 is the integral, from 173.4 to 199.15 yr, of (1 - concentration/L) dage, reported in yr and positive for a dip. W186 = -3.0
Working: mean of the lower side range 133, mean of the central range 127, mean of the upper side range 96.7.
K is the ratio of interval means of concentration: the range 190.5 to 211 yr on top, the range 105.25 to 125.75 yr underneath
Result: 0.93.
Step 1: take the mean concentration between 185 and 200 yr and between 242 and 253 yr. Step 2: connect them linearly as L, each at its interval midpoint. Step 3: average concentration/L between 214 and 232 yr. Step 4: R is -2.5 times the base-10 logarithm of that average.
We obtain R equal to 0.36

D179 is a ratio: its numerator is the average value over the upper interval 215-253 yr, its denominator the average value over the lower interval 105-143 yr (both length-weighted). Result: 0.9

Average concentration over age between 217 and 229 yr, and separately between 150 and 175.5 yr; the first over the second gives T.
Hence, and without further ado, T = 0.80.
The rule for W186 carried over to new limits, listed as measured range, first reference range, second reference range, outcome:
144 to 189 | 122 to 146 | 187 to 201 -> 4.9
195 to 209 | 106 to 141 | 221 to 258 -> 0.4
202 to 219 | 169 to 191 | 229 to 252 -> 2.8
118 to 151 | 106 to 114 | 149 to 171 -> -1.2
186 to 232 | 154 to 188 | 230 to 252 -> 4.6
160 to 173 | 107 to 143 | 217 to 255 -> 1.5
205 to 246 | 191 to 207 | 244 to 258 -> 7.3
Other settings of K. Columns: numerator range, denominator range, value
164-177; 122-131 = 0.81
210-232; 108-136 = 0.72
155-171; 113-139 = 0.88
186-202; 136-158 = 1.02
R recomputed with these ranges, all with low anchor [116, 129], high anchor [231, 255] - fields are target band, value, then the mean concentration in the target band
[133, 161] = 0.05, 134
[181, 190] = 0.11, 127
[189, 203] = 0.02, 138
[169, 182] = 0.25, 112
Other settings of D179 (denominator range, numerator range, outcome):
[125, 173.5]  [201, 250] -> 0.91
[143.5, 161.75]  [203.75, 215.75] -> 0.83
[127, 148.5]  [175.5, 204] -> 0.94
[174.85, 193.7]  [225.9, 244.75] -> 1.05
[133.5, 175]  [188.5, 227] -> 0.91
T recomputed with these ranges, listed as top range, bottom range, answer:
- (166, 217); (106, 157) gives 0.87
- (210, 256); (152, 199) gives 0.98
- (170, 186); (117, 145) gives 0.82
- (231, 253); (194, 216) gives 1.16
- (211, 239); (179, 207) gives 0.83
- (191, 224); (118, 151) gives 0.84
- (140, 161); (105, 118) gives 0.94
